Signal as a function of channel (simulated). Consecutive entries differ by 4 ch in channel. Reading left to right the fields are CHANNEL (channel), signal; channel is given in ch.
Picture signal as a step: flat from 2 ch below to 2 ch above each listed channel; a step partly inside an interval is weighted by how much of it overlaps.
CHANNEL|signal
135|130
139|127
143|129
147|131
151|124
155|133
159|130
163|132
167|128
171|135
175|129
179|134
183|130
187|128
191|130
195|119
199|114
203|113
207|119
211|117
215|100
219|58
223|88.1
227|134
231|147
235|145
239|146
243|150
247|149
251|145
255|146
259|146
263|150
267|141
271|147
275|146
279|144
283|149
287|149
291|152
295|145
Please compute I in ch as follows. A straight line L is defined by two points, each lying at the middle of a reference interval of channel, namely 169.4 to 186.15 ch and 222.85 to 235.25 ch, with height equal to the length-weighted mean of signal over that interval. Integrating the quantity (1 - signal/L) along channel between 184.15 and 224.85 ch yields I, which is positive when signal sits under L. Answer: 7.0 ch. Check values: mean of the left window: 132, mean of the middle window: 109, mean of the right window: 132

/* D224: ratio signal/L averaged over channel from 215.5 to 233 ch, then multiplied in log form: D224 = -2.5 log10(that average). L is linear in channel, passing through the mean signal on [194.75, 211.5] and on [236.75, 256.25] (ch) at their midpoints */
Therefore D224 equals 0.24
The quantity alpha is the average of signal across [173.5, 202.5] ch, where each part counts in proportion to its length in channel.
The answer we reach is 126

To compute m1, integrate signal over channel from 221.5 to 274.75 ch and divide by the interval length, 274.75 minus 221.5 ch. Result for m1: 142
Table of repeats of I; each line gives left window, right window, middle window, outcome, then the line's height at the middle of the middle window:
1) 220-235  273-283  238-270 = -3.0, 134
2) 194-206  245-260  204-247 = 3.1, 130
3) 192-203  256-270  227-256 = -2.1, 136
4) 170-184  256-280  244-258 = -0.4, 143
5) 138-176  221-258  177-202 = 1.5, 134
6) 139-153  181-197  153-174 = -0.7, 127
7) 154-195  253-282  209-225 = 5.4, 137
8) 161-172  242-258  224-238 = 0.5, 144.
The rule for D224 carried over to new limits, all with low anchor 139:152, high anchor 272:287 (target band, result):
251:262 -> -0.02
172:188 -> 0.02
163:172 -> 0.00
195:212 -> 0.17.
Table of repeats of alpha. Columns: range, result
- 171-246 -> 123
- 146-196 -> 130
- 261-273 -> 146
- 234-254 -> 147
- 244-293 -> 147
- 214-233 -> 106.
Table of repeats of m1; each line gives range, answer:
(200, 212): 116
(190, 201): 120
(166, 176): 131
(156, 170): 131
